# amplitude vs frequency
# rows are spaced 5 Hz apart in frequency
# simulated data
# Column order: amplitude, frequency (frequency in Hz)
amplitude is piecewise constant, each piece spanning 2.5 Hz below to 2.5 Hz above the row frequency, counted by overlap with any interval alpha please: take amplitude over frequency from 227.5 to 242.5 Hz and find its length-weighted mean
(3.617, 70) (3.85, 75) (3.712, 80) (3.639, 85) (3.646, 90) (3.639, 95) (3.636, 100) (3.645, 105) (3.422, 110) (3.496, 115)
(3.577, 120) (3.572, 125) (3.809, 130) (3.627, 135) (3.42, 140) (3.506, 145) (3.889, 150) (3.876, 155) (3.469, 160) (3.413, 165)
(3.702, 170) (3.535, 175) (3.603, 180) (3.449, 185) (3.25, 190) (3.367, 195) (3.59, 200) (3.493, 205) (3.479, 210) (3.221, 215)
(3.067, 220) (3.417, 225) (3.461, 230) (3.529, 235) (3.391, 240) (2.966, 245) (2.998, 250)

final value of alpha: 3.46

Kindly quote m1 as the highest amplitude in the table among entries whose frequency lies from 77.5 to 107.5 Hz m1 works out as 3.712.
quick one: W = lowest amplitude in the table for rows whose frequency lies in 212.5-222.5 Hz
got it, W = 3.067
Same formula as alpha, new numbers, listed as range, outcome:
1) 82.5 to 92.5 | 3.64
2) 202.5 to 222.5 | 3.31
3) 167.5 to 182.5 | 3.61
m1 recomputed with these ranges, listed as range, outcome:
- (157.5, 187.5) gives 3.702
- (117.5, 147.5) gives 3.809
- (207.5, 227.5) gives 3.479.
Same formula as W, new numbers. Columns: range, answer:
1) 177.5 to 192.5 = 3.25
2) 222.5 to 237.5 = 3.417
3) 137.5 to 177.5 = 3.413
